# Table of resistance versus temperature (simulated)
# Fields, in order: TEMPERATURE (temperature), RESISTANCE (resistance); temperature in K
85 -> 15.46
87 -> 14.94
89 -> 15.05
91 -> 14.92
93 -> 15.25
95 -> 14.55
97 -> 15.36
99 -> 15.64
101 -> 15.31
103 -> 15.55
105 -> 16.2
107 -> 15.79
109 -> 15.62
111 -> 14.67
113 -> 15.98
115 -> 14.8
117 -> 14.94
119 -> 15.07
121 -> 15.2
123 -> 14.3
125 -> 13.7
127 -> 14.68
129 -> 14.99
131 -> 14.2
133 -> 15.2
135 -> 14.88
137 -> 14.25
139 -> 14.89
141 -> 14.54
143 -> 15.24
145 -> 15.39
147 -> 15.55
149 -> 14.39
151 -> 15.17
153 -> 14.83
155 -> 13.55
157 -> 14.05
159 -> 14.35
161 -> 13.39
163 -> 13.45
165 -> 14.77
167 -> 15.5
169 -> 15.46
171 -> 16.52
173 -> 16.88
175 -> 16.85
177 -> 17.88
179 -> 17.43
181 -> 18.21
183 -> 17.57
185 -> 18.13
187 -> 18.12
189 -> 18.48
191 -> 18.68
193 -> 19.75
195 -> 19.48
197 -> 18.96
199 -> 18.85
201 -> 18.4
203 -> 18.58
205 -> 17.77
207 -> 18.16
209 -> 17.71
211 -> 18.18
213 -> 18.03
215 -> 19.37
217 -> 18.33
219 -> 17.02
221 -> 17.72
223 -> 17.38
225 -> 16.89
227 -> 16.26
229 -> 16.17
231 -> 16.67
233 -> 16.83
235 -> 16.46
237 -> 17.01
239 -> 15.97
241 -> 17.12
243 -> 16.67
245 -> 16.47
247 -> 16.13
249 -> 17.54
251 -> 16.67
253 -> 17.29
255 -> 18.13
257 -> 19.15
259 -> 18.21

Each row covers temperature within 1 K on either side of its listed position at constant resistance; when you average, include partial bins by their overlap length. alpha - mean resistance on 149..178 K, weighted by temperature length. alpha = 15.2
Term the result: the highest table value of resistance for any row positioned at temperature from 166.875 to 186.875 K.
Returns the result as 18.21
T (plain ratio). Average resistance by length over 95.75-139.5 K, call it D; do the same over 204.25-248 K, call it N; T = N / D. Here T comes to 1.1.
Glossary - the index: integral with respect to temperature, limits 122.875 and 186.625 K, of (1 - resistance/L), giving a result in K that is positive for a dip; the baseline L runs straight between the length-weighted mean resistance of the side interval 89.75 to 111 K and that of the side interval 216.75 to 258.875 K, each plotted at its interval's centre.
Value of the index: 2.74 K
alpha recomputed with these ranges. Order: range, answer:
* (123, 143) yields 14.6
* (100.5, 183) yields 15.2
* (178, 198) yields 18.5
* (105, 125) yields 15.1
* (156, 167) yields 14.1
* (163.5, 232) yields 17.6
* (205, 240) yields 17.3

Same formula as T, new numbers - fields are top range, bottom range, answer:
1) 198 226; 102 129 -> 1.19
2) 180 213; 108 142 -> 1.24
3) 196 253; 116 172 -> 1.18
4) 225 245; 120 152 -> 1.12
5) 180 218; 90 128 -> 1.22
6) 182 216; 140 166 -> 1.27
